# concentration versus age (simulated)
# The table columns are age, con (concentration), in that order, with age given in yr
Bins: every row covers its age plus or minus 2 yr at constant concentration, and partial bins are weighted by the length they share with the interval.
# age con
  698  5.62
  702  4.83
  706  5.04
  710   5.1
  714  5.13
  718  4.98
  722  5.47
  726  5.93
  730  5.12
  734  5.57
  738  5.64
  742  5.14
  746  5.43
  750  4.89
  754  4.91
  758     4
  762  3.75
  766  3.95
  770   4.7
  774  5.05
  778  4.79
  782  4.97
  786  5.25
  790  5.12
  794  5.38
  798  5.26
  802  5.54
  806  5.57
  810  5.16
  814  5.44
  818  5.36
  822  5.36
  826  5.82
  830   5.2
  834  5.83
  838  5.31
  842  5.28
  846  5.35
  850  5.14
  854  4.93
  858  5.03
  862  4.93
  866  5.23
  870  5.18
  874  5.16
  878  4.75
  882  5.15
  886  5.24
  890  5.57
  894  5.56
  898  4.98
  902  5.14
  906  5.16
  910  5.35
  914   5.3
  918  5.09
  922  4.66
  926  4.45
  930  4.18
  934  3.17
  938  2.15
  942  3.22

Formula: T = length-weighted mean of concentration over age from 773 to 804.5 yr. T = 5.18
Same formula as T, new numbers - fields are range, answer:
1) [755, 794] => 4.67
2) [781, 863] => 5.31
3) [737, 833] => 5.07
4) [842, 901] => 5.16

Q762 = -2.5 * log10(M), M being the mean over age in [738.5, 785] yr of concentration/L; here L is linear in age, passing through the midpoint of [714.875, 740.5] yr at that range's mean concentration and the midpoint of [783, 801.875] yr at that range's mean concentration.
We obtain 0.13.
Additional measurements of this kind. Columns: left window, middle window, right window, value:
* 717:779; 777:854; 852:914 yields -0.054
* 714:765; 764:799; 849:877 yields 0.027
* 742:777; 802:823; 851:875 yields -0.115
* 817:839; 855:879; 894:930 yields 0.044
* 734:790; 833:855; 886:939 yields -0.110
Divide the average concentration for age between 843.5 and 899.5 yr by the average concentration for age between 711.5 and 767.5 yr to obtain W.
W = 1.03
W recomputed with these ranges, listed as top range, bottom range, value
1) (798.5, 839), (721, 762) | 1.06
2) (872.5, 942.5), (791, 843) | 0.87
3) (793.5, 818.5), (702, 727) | 1.03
